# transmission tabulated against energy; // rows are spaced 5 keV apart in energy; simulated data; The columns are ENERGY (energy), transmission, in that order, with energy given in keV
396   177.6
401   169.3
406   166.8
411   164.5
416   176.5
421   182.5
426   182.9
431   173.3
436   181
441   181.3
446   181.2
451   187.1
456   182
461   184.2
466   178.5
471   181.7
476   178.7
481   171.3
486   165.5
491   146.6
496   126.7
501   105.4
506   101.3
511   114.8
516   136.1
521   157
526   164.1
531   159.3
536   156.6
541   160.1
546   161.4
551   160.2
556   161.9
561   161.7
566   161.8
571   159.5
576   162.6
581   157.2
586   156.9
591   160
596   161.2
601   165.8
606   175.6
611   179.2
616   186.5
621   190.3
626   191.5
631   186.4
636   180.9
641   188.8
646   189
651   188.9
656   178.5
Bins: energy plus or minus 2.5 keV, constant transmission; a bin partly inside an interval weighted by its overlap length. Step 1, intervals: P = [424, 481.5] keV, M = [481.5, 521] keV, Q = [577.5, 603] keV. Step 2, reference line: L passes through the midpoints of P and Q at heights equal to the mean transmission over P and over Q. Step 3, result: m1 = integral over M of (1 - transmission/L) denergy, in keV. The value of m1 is 9.4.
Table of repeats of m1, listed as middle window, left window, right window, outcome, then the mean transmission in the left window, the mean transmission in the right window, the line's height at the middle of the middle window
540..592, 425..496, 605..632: 6.16 keV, 175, 185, 182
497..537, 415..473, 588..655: 9.96 keV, 181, 180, 181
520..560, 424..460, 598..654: 4.89 keV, 181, 184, 183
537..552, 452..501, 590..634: 1.02 keV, 166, 178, 172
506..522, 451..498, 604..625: 4.16 keV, 170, 184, 174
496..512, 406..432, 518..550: 5.29 keV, 175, 159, 164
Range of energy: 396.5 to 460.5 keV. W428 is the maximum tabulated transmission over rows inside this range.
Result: 187.1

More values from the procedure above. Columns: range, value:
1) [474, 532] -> 178.7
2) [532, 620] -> 186.5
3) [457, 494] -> 184.2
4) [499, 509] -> 105.4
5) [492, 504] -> 126.7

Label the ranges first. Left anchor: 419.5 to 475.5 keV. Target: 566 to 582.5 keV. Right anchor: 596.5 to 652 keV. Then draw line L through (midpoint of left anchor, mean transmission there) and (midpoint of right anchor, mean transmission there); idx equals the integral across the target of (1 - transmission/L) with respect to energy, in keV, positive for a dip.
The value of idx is 2.01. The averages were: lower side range 181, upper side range 183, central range 160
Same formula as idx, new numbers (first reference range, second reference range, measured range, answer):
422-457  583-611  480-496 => 2.0 keV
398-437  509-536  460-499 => -1.5 keV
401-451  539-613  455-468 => -0.6 keV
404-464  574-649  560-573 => 1.1 keV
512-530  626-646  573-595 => 1.4 keV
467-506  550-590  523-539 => -0.4 keV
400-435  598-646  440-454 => -0.6 keV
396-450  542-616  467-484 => -0.5 keV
